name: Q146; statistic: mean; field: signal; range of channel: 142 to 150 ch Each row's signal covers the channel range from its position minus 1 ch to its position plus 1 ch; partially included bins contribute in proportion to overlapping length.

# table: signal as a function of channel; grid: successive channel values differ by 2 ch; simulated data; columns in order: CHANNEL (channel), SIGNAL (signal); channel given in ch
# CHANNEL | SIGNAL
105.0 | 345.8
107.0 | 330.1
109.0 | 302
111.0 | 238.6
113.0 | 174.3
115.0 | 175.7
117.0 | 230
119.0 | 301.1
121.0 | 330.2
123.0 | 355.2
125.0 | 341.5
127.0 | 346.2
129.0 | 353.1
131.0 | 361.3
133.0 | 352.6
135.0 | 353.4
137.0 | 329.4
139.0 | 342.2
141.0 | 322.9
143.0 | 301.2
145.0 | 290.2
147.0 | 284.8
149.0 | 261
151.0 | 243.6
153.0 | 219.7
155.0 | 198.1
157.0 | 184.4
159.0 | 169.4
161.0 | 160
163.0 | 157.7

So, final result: 284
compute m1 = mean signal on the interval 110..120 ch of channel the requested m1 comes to 224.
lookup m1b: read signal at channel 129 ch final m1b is 353.1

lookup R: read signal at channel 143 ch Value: 301.2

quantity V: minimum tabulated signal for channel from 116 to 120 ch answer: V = 230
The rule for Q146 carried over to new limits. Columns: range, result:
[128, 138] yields 350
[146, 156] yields 241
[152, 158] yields 201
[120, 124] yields 343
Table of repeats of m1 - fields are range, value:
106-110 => 316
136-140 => 336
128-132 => 357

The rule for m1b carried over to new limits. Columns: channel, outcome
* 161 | 160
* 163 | 157.7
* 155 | 198.1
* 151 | 243.6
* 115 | 175.7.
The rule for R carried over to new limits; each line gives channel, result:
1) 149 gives 261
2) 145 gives 290.2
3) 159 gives 169.4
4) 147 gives 284.8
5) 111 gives 238.6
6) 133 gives 352.6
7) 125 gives 341.5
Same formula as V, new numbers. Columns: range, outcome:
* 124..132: 341.5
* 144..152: 243.6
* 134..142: 322.9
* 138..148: 284.8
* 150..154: 219.7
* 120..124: 330.2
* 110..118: 174.3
